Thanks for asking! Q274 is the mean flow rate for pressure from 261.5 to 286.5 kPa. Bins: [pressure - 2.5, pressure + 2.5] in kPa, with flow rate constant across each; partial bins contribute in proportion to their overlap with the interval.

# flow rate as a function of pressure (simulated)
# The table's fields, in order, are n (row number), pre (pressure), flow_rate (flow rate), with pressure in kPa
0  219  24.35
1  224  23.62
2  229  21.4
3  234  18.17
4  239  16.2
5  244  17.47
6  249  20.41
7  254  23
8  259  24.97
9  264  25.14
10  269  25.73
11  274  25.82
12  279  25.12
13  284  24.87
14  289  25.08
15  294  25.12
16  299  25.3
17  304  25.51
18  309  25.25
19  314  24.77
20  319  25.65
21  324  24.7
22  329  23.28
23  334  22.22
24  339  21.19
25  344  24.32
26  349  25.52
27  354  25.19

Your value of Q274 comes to 25.3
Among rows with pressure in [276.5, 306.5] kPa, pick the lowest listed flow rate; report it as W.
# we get 24.87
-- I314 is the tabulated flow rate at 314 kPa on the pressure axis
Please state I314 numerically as 24.77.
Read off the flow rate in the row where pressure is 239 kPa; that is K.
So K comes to 16.2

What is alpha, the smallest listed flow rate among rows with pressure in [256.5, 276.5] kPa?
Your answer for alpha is 24.97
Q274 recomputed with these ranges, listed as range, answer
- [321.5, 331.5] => 24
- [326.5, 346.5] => 22.8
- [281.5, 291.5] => 25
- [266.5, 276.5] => 25.8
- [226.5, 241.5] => 18.6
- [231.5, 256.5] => 19.1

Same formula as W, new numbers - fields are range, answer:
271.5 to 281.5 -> 25.12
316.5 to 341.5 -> 21.19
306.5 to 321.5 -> 24.77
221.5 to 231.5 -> 21.4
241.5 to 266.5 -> 17.47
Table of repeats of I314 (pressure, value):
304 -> 25.51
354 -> 25.19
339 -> 21.19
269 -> 25.73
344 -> 24.32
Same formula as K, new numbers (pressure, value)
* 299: 25.3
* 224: 23.62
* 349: 25.52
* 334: 22.22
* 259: 24.97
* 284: 24.87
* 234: 18.17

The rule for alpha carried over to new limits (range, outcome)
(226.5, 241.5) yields 16.2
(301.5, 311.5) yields 25.25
